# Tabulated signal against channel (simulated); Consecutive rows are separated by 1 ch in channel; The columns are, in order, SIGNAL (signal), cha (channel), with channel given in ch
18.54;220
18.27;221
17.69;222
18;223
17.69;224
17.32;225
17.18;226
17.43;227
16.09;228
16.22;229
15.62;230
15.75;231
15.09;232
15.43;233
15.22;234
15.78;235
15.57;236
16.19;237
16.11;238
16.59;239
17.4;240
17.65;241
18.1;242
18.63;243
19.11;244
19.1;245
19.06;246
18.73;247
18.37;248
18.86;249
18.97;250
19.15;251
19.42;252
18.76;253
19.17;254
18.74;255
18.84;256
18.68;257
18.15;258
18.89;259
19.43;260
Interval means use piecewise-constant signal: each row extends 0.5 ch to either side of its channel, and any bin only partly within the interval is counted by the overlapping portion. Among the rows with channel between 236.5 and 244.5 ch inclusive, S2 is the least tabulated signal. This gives 16.11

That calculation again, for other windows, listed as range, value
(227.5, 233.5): 15.09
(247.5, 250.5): 18.37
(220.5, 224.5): 17.69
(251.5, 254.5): 18.76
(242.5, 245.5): 18.63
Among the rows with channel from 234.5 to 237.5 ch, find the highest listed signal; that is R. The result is 16.19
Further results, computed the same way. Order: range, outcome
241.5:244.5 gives 19.11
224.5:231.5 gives 17.43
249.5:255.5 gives 19.42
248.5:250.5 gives 18.97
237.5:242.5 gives 18.1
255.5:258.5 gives 18.84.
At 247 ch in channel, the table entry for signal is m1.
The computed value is 18.73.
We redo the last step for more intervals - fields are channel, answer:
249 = 18.86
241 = 17.65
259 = 18.89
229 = 16.22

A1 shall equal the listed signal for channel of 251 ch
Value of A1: 19.15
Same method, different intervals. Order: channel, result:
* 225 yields 17.32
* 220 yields 18.54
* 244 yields 19.11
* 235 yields 15.78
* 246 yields 19.06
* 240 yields 17.4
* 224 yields 17.69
